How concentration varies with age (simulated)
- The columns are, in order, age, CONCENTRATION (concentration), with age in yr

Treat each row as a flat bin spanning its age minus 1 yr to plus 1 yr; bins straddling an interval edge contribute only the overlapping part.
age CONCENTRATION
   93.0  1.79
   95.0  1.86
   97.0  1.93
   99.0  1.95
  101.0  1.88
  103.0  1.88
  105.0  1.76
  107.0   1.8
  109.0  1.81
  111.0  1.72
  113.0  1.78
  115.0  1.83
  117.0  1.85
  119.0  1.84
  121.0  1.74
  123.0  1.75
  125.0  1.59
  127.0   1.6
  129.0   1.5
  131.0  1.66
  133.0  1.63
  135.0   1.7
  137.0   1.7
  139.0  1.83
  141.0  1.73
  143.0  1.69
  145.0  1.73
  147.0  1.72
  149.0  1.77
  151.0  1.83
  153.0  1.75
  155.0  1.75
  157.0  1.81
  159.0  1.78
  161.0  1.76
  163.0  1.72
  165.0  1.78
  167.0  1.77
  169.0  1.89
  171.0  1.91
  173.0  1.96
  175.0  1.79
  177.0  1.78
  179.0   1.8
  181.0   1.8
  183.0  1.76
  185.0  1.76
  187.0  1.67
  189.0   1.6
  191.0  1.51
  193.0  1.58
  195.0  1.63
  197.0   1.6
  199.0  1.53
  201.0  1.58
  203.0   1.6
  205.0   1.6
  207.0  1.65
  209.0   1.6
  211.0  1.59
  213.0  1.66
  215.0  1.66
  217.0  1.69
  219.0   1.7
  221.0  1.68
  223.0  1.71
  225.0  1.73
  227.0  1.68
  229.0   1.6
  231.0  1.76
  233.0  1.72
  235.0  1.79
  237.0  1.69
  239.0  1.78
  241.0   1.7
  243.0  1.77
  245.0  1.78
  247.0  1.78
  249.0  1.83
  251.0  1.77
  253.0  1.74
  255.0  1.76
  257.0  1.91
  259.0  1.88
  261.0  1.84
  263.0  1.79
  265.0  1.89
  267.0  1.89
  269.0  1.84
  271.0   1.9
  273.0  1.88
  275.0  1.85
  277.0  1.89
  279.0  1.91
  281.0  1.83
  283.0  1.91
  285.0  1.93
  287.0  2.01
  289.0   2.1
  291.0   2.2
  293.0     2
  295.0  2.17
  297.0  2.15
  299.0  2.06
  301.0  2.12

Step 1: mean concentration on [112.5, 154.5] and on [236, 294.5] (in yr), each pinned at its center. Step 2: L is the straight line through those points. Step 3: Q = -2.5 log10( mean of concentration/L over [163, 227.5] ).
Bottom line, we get 0.059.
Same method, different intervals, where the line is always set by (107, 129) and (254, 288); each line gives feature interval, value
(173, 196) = 0.06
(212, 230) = 0.10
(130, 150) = 0.03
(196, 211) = 0.14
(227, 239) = 0.08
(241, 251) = 0.05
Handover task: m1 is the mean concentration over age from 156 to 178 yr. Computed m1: 1.81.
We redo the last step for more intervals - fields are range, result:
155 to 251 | 1.71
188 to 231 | 1.63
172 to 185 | 1.81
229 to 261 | 1.77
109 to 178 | 1.75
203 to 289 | 1.78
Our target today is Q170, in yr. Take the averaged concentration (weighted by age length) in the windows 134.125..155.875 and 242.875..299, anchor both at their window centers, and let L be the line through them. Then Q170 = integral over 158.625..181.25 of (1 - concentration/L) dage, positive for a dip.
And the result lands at -0.45 yr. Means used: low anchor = 1.75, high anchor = 1.9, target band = 1.81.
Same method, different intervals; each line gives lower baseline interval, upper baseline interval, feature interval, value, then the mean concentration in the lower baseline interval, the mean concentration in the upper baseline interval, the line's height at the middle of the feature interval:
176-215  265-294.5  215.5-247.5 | 0.94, 1.65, 1.94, 1.77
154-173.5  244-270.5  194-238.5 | 3.91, 1.81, 1.82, 1.82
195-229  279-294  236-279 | 0.81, 1.64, 1.99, 1.85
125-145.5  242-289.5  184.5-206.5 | 1.94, 1.67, 1.86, 1.76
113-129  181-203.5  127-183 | -2.58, 1.73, 1.63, 1.68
